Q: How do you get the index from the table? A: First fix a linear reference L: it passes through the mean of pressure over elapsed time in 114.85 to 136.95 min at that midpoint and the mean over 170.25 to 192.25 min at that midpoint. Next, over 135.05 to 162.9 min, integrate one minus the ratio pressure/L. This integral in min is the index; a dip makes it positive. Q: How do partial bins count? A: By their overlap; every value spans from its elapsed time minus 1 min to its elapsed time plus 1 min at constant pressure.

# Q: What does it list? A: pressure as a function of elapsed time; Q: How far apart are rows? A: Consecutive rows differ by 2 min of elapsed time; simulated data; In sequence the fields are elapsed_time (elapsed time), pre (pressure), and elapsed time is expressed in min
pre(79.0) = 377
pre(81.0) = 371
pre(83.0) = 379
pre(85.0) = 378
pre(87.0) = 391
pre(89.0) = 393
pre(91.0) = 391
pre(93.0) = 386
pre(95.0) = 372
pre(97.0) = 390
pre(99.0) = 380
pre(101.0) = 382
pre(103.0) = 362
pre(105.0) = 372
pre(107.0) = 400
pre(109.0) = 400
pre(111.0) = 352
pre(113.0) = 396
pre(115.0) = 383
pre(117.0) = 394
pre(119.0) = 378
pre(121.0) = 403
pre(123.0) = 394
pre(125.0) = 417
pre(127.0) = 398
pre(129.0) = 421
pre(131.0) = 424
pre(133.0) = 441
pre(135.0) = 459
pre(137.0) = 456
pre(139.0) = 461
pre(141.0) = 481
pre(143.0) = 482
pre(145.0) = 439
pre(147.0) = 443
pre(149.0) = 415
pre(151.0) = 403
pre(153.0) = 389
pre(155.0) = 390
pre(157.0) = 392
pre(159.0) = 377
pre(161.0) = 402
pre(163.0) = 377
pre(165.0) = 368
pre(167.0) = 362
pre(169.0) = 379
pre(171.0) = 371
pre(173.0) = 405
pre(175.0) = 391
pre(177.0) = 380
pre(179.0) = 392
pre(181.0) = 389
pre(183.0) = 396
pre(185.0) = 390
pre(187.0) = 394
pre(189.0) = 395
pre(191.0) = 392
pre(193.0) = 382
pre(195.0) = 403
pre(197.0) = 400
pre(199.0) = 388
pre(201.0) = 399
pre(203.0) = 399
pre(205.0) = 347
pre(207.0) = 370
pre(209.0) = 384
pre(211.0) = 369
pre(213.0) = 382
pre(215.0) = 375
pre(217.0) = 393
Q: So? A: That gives -1.45 min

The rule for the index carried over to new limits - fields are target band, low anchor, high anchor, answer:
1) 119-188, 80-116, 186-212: -4.21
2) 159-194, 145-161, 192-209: 0.79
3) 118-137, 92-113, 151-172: -1.80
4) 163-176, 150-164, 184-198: 0.41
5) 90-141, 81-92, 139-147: 2.81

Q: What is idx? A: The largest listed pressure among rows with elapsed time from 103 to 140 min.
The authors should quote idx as 461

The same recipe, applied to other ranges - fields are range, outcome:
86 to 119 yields 400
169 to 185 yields 405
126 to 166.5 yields 482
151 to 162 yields 403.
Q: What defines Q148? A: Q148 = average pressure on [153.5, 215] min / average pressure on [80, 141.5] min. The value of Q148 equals 0.96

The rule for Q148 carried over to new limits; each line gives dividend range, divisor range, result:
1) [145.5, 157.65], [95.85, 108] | 1.07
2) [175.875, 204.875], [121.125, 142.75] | 0.90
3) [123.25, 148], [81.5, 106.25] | 1.16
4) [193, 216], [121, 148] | 0.87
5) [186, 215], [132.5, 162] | 0.90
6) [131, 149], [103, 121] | 1.18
